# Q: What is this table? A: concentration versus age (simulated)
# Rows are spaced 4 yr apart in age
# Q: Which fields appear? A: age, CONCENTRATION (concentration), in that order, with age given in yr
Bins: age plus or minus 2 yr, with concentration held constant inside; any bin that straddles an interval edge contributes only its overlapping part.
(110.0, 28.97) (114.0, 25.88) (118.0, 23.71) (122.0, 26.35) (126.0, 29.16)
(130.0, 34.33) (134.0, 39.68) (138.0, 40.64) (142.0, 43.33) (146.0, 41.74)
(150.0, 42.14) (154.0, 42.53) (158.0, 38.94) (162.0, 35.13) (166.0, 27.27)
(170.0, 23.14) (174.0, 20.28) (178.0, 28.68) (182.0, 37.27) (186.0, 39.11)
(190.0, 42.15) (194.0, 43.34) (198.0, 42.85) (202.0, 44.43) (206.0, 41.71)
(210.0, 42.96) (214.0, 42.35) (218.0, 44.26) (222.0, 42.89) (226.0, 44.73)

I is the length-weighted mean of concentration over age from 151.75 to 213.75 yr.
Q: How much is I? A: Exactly 36.8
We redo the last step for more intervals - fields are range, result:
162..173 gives 26.6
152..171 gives 33.9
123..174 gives 35.7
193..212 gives 43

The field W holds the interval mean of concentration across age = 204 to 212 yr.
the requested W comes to 42.3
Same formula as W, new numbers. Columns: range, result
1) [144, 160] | 41.3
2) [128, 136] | 37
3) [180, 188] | 38.2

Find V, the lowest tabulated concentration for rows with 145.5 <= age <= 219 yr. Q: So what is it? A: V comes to 20.28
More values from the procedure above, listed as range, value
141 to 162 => 35.13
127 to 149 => 34.33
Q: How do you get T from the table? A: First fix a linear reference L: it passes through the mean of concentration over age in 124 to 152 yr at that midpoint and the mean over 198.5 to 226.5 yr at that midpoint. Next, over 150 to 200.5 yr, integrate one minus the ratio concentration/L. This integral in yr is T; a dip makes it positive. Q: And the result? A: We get 6.9 yr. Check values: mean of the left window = 38.7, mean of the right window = 43.2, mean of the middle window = 35.4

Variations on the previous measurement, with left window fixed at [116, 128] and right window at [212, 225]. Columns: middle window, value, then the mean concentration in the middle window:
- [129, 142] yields -4.74 yr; 39.3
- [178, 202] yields -1.15 yr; 40.2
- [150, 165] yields -2.78 yr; 38.5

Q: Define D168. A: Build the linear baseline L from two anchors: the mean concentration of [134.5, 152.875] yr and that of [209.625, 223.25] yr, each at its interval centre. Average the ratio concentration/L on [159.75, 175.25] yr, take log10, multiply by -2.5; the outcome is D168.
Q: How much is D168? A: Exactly 0.49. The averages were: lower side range 41.8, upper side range 43.1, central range 27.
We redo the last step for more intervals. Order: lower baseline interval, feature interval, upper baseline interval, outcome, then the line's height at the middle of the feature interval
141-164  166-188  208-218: 0.37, 41.5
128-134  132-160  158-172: -0.23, 33.4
